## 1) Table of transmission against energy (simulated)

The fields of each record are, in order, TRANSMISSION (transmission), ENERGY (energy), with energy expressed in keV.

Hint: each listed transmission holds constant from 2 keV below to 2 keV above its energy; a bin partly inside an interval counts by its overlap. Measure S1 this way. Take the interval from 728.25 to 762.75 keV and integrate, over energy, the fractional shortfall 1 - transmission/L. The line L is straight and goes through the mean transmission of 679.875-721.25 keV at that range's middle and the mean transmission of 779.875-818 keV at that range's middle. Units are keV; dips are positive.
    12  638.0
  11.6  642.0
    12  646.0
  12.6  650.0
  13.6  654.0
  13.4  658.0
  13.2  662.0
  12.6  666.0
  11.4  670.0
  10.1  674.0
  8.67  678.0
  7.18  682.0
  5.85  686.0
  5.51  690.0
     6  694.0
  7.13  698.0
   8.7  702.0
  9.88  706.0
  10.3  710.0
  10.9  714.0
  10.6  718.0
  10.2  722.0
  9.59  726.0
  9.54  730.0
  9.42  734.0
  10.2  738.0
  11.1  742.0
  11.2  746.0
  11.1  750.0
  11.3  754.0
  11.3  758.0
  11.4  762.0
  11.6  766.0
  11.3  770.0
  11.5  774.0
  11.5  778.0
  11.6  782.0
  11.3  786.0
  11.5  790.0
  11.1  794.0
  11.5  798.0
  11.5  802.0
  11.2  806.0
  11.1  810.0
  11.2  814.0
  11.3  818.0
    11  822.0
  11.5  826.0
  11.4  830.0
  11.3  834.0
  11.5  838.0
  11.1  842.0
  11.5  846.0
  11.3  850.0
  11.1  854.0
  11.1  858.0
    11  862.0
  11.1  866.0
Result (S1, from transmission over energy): -3.69 keV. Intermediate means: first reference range 8.27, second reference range 11.3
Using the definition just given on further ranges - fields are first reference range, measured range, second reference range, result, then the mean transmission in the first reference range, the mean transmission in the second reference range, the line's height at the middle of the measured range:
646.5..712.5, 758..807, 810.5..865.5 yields -3.07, 9.82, 11.2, 10.7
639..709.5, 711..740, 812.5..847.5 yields 0.99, 10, 11.3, 10.4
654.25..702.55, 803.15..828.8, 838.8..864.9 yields -1.01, 9.32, 11.2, 10.8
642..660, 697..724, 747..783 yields 5.09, 12.8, 11.4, 12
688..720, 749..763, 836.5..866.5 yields -2.55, 8.63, 11.2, 9.54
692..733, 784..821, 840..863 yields -2.72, 9.29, 11.2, 10.5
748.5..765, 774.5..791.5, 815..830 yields -0.28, 11.3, 11.3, 11.3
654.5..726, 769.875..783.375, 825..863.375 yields -1.22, 9.6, 11.3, 10.5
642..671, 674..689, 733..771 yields 5.81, 12.7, 11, 12.2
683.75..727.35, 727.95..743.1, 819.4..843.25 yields -1.25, 8.58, 11.3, 9.23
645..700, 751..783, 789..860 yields -1.95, 9.91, 11.3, 10.8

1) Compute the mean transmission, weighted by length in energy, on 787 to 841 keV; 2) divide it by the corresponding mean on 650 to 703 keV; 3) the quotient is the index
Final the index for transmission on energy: 1.18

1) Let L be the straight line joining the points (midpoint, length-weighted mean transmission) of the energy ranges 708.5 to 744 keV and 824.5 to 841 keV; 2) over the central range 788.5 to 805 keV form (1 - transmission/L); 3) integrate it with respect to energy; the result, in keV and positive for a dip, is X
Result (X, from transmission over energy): -0.6 keV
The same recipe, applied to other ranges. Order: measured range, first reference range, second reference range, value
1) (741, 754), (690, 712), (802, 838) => -2.5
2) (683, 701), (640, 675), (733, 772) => 8.4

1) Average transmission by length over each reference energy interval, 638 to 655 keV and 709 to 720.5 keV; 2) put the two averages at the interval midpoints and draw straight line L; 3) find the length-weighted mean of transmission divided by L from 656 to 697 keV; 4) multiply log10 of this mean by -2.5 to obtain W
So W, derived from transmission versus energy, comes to 0.24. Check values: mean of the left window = 12.3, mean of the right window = 10.6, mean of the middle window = 9.34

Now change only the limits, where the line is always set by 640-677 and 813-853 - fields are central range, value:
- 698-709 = 0.31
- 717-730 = 0.18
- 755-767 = 0.02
